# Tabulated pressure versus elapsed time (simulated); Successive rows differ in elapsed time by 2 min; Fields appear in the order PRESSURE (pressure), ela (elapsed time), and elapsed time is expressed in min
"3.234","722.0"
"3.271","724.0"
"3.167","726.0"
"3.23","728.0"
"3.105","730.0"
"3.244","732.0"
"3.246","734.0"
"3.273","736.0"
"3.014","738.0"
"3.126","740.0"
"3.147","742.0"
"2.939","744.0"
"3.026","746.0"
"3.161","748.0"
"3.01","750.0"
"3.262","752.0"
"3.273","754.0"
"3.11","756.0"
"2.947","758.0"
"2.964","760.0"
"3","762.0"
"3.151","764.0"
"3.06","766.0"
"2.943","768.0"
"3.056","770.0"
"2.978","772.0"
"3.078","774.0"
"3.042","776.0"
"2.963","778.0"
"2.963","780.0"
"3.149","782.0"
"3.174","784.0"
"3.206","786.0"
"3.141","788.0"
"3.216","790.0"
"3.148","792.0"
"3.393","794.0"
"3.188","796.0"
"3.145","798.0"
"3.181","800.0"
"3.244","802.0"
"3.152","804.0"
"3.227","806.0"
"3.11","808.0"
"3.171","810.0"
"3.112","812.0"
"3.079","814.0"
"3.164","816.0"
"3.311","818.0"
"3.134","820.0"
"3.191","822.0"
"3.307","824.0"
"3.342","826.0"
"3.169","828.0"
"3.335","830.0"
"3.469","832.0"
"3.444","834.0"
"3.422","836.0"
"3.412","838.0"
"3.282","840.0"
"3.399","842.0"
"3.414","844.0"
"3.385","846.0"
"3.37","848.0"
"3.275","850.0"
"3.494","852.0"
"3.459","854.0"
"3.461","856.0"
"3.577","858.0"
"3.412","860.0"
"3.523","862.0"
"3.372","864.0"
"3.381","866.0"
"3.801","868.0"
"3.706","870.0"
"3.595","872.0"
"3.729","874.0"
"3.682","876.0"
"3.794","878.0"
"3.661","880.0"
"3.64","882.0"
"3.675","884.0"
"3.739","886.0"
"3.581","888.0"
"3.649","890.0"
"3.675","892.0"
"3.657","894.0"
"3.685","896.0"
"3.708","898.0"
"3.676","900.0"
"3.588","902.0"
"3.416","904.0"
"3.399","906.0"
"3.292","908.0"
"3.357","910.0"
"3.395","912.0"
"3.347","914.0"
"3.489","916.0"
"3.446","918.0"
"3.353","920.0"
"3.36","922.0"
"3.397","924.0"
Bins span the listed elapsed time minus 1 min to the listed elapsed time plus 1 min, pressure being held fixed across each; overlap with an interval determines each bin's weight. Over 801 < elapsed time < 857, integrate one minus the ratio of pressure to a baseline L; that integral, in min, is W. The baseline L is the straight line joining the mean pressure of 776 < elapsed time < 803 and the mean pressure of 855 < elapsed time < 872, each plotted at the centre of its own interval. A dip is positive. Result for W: 1.0 min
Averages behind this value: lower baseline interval 3.16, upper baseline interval 3.53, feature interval 3.3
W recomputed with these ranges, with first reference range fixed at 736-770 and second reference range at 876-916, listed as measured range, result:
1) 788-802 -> 0.1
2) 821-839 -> 0.0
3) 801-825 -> 0.7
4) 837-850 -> 0.1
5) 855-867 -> 0.0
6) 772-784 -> 0.4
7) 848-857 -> 0.0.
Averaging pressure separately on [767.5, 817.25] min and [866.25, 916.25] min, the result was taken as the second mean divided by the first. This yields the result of 1.15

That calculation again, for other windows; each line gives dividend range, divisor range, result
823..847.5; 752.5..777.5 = 1.10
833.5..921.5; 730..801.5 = 1.13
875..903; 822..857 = 1.09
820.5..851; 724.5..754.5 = 1.06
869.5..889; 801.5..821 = 1.16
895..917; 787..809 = 1.09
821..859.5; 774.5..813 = 1.07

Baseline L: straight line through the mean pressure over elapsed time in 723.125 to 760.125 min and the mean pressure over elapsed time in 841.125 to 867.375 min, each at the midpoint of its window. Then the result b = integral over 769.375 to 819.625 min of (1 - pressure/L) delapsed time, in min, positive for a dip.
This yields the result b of 2.00 min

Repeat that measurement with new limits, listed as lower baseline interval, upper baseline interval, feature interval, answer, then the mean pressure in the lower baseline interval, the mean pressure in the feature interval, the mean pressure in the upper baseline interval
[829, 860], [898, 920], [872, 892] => -1.4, 3.41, 3.68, 3.45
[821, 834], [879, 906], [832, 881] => -0.6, 3.31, 3.5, 3.63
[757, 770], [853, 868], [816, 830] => 0.2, 3.01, 3.24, 3.48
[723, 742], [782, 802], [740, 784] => 1.8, 3.18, 3.06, 3.2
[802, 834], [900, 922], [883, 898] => -1.3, 3.23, 3.67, 3.42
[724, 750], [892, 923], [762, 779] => 0.9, 3.14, 3.03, 3.48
